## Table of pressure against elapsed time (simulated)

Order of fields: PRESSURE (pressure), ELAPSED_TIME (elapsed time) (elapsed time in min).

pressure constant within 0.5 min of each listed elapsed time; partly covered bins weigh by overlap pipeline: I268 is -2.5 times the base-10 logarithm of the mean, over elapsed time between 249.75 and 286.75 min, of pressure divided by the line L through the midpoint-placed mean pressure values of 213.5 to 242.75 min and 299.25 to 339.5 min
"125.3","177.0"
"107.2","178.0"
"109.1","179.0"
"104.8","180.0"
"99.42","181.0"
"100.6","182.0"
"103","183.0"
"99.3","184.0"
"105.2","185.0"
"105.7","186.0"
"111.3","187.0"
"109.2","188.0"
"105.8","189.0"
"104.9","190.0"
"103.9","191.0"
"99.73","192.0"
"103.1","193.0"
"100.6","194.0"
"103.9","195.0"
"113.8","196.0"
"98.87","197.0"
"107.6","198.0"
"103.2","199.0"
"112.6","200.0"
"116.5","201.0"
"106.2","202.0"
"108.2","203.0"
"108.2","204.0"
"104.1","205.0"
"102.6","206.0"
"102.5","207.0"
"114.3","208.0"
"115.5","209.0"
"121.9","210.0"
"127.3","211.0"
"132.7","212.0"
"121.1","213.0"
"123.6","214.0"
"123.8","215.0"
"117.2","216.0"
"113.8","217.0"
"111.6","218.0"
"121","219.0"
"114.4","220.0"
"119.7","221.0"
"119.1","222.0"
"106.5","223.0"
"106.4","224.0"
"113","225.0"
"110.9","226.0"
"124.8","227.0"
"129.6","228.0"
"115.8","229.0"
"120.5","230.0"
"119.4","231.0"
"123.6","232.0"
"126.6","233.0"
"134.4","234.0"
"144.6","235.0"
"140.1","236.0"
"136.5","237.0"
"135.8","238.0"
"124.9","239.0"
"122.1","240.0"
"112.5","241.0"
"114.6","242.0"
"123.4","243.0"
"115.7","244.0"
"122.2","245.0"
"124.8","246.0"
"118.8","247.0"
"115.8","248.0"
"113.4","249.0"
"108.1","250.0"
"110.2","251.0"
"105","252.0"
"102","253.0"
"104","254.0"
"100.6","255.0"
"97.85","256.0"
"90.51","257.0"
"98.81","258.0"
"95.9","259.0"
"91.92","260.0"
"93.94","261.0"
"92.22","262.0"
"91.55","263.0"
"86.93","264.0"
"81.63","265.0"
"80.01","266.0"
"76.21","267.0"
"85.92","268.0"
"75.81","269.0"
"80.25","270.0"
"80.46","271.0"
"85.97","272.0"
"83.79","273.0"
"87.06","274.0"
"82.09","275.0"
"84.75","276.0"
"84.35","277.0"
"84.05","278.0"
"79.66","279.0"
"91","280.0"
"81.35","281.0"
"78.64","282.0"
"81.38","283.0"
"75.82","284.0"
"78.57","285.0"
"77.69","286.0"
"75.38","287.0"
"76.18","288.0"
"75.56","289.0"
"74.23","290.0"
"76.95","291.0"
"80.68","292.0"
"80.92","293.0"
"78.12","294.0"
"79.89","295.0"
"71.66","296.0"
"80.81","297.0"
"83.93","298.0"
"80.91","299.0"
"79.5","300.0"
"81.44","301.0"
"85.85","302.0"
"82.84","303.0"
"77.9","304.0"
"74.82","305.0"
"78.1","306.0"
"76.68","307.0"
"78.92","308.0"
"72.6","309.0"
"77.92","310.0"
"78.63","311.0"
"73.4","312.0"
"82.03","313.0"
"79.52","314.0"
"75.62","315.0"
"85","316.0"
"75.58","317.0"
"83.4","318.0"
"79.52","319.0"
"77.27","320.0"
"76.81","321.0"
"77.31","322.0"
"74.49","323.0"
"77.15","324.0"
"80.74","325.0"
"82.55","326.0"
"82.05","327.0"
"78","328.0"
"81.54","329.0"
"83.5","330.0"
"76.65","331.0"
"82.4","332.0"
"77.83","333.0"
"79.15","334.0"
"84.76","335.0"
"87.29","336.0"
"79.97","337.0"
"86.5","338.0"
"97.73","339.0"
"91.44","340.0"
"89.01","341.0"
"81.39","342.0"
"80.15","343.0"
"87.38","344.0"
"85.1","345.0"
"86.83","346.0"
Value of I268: 0.18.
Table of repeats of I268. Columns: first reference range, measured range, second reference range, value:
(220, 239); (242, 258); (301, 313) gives 0.02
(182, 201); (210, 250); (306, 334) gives -0.24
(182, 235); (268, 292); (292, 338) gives 0.13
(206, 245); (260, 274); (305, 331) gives 0.20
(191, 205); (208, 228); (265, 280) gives -0.18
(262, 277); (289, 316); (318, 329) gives 0.03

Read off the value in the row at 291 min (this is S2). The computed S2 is 76.95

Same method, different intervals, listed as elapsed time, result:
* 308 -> 78.92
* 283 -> 81.38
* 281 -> 81.35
